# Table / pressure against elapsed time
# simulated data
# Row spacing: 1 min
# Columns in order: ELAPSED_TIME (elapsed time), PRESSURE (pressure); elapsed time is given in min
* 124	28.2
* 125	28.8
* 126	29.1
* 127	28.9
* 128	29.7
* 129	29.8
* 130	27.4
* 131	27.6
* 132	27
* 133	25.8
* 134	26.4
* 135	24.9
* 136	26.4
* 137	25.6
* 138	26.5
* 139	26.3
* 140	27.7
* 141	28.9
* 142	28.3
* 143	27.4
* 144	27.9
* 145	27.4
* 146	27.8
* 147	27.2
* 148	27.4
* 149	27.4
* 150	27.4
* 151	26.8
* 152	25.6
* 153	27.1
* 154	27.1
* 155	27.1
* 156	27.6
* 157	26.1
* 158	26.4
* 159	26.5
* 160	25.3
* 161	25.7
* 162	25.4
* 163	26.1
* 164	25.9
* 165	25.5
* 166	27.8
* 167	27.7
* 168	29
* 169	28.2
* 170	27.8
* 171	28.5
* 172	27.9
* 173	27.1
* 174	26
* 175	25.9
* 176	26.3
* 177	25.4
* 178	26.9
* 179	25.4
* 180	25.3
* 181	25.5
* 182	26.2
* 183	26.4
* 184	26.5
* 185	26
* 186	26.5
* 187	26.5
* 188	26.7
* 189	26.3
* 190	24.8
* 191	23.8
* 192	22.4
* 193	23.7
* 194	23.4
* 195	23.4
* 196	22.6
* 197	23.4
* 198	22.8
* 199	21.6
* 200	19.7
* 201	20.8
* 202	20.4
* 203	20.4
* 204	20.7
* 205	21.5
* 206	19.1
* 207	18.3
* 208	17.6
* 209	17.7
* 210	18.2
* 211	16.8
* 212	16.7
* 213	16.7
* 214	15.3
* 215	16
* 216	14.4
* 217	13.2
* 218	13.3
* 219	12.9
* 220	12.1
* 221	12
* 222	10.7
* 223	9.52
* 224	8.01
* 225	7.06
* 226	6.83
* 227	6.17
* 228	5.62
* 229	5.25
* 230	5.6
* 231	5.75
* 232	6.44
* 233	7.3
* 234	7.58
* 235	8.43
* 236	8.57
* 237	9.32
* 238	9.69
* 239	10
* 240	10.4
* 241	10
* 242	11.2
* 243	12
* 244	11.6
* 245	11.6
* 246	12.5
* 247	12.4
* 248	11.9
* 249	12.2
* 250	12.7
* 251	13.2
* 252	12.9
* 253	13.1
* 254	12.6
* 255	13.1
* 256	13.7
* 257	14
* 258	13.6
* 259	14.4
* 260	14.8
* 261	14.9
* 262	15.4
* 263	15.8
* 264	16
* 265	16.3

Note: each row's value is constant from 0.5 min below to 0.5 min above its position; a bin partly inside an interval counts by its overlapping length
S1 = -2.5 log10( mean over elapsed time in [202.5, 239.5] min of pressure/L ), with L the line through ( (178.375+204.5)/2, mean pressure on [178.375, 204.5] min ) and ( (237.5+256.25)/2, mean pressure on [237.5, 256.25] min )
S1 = 0.43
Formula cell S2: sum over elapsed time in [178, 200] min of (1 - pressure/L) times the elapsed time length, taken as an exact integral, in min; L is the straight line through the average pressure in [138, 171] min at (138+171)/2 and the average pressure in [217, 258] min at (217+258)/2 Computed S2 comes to -5.0 min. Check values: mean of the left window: 27.1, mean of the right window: 10.3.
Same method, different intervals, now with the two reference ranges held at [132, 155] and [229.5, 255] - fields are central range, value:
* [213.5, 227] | 2.66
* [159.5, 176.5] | -2.99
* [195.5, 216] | -3.21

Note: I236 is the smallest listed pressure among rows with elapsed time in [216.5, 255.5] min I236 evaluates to 5.25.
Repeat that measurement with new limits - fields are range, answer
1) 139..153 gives 25.6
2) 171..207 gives 18.3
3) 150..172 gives 25.3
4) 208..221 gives 12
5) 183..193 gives 22.4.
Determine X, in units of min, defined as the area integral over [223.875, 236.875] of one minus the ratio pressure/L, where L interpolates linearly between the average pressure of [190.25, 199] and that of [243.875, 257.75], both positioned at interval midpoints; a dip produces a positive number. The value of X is 7.6 min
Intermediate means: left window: 23.1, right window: 12.7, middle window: 6.85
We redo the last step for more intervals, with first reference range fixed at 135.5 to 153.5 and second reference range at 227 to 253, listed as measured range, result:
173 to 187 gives -3.7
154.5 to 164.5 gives -0.7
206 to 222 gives -0.9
